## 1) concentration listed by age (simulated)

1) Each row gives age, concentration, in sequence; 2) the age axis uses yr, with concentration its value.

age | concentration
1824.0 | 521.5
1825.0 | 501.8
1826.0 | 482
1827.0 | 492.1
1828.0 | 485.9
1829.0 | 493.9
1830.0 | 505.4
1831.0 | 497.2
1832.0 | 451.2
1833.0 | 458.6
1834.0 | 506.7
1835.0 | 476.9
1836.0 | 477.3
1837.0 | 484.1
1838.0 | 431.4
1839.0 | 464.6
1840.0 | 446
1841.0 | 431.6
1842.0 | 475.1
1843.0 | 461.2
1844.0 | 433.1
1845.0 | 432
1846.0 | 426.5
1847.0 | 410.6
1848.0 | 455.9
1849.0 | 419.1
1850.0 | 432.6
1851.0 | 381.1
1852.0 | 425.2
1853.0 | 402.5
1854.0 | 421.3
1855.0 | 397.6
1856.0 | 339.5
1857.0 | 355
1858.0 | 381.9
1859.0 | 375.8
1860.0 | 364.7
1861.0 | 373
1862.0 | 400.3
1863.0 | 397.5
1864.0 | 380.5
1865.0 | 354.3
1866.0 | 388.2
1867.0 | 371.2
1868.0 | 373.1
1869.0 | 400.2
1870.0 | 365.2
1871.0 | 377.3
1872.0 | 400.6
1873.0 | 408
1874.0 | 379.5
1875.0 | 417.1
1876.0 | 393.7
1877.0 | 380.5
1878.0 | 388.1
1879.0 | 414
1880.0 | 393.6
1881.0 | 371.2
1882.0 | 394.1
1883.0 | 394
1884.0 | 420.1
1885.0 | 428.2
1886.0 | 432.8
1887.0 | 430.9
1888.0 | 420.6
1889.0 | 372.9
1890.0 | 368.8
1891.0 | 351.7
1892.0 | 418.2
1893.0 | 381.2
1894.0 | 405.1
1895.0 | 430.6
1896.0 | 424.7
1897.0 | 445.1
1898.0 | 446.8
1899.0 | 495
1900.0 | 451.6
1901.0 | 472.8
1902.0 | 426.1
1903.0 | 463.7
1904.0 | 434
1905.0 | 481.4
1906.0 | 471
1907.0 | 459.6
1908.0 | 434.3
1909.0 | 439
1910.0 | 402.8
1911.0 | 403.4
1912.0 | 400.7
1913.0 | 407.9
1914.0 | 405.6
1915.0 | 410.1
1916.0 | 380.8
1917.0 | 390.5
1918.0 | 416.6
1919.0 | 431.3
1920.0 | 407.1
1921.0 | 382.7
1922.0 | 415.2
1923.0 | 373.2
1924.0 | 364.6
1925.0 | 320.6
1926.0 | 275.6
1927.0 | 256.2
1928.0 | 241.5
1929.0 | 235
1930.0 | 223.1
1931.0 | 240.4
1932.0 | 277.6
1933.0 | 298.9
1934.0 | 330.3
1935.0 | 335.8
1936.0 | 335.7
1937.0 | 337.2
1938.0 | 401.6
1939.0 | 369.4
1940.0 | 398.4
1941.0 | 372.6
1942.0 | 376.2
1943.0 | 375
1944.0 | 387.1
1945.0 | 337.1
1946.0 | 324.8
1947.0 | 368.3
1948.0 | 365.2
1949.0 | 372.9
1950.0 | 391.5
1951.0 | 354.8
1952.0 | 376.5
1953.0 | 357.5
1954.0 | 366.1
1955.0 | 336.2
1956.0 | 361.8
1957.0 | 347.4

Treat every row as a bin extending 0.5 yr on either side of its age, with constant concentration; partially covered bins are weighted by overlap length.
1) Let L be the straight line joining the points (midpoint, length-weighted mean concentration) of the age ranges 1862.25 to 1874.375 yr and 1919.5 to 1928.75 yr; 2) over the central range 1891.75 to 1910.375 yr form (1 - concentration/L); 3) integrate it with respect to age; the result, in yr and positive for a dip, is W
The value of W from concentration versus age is -4.6 yr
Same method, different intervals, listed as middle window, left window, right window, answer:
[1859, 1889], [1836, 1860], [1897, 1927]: 1.8 yr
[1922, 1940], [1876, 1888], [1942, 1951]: 3.0 yr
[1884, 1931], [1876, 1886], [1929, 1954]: -2.6 yr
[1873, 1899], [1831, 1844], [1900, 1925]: 1.7 yr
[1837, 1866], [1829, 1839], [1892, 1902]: 3.5 yr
